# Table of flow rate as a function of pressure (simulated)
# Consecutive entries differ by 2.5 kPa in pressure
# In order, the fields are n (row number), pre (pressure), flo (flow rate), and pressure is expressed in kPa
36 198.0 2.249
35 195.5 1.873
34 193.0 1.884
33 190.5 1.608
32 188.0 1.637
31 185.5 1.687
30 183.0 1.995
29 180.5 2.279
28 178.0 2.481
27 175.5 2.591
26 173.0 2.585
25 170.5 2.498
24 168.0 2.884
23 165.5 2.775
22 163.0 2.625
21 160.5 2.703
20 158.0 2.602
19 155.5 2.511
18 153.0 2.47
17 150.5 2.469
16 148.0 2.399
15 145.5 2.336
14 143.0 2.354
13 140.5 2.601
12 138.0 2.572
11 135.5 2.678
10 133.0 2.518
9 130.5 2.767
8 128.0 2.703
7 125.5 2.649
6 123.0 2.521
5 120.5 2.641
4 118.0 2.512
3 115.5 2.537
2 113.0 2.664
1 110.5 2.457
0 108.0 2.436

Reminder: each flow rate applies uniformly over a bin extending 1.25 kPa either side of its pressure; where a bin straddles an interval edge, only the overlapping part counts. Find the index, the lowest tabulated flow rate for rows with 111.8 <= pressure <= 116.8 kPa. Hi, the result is 2.537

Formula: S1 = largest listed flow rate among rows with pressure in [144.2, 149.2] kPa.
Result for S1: 2.399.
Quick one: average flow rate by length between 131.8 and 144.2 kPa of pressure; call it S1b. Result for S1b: 2.55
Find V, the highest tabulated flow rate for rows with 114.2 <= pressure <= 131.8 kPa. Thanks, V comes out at 2.767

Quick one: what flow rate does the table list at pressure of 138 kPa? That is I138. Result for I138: 2.572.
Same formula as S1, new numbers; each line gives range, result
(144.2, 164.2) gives 2.703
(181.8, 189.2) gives 1.995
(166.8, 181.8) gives 2.884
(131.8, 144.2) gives 2.678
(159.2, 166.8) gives 2.775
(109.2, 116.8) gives 2.664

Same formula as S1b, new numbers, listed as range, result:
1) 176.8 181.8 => 2.38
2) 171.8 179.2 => 2.55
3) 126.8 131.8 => 2.73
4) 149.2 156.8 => 2.48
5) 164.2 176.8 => 2.67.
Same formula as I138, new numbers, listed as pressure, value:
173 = 2.585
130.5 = 2.767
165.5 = 2.775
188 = 1.637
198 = 2.249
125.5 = 2.649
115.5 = 2.537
